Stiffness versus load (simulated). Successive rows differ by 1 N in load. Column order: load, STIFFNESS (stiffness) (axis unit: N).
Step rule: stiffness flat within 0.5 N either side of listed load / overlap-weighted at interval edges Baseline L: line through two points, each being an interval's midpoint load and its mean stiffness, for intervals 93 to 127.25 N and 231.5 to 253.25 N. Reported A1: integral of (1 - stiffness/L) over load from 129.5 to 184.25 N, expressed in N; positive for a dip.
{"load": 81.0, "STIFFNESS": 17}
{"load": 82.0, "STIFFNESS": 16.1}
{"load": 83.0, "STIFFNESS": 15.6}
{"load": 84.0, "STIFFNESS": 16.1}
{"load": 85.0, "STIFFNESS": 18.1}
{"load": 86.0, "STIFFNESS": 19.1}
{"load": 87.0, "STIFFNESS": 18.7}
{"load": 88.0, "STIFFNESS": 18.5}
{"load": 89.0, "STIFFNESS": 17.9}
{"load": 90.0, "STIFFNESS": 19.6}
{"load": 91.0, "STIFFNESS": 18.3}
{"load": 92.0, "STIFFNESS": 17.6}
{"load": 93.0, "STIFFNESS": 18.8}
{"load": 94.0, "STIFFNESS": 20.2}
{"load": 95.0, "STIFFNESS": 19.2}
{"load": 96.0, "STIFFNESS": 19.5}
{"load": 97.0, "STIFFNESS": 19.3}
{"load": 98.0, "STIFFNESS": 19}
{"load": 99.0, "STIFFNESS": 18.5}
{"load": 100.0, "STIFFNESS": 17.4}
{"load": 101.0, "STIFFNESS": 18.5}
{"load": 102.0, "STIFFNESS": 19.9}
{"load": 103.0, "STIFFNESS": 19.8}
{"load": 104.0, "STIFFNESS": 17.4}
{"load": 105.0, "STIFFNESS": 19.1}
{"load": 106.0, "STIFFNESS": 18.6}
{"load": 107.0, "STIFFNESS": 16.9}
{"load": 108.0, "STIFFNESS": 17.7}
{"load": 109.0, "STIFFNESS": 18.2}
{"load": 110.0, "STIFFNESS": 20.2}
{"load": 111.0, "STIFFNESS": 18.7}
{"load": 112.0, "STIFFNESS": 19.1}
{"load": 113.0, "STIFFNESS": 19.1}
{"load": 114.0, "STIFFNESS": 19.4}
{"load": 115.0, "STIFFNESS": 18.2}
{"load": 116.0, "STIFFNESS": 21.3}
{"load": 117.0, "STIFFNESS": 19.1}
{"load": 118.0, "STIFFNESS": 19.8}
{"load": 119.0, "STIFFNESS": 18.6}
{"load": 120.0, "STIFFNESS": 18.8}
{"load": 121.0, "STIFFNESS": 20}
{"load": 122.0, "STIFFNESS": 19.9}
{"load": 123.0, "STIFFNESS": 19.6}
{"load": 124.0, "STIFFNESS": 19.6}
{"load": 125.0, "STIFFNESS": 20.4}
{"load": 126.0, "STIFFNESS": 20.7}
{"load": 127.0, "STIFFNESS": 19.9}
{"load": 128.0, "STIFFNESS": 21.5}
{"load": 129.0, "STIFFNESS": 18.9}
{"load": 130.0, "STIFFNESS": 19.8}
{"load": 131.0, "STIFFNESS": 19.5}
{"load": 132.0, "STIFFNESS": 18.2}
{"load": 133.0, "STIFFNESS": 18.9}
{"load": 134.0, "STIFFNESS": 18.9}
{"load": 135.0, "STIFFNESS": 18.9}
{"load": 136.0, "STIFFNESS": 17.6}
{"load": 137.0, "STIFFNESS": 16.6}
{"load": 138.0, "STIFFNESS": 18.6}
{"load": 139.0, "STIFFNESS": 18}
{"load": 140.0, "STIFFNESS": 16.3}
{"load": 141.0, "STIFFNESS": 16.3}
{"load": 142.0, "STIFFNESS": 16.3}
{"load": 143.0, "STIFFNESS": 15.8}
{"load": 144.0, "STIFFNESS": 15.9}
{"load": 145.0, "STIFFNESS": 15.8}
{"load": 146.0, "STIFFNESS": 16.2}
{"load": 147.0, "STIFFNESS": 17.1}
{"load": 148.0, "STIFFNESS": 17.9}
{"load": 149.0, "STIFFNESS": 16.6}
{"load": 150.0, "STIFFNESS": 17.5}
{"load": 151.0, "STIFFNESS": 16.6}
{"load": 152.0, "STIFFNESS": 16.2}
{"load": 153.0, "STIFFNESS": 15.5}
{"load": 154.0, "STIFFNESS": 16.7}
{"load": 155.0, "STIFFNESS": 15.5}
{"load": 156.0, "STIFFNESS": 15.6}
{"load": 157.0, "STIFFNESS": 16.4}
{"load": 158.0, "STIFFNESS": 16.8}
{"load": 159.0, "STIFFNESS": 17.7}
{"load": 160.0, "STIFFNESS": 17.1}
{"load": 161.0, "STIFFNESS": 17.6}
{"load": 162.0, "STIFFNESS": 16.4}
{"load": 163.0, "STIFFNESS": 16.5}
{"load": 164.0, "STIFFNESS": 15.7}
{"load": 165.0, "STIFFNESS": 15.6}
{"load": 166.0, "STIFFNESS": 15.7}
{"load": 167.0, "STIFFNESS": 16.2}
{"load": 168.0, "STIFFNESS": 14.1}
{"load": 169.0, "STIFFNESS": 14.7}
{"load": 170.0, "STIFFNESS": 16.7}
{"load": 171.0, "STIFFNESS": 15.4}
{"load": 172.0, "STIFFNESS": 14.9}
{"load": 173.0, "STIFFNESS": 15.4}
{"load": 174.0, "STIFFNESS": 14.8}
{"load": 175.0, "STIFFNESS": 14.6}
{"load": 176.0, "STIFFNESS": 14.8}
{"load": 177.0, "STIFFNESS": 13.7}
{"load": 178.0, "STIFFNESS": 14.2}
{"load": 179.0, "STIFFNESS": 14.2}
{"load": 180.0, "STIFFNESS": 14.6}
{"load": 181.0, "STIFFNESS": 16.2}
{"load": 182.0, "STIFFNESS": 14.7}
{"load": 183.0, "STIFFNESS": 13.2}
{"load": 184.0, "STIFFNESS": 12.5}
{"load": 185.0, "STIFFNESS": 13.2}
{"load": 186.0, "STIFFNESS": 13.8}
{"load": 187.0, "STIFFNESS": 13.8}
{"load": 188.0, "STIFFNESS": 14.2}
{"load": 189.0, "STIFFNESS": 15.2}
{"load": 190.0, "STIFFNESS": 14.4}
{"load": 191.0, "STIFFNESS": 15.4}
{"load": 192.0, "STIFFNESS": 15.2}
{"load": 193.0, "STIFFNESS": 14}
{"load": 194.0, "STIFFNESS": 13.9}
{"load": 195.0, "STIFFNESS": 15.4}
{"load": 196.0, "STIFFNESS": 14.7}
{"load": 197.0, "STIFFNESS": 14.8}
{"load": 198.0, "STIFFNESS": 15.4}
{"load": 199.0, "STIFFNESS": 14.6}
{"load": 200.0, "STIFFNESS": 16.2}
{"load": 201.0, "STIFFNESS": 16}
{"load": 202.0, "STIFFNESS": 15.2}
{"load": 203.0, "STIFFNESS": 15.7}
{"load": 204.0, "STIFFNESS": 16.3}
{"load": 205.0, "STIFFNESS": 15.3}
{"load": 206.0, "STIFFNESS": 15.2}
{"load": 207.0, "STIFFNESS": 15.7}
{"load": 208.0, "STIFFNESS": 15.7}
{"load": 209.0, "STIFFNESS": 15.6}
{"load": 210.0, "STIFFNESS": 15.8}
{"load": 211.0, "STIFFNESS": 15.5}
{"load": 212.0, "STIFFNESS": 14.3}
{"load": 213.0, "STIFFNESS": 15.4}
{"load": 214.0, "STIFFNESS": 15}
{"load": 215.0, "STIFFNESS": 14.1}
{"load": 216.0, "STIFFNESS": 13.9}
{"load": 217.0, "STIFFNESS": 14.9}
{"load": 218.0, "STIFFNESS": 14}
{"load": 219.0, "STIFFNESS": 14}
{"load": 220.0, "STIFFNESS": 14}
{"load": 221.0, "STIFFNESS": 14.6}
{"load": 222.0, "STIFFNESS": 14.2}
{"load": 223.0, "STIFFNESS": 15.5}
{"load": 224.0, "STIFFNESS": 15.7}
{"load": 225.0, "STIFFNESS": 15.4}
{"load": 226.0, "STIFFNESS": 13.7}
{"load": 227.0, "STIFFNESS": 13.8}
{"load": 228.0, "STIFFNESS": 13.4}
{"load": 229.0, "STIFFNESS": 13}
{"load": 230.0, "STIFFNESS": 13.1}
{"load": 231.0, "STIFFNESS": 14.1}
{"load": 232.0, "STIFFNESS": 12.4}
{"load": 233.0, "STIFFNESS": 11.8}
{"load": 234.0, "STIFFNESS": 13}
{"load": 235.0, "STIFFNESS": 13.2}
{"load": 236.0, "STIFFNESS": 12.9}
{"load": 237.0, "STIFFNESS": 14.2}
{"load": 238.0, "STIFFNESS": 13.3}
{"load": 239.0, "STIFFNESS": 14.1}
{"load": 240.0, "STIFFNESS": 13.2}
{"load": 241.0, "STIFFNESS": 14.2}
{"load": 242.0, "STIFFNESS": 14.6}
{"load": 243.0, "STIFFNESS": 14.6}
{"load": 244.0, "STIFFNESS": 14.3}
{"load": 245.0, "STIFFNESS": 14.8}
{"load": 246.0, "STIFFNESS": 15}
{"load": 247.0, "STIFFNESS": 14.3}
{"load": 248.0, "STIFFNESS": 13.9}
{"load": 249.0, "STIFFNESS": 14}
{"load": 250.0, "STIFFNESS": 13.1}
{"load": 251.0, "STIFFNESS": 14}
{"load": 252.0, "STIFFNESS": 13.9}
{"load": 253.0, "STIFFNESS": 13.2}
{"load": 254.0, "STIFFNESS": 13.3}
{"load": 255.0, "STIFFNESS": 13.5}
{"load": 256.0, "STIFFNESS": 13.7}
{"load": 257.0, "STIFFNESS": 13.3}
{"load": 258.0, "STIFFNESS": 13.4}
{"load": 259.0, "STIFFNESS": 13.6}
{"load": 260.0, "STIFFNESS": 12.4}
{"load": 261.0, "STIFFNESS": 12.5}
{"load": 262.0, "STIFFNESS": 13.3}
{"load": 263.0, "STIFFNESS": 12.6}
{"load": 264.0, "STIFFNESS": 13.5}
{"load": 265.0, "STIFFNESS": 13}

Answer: 3.2 N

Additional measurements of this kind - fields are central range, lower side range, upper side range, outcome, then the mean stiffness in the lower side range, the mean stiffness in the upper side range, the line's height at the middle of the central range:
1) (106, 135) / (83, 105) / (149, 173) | -2.8 N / 18.6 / 16.1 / 17.6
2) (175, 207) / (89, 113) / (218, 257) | 1.6 N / 18.8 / 13.9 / 15.5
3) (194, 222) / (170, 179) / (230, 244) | -1.8 N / 14.8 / 13.5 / 14.1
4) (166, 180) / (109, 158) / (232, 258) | 1.4 N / 18.2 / 13.7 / 16.6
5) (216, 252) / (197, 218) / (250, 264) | 0.6 N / 15.2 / 13.3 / 14.2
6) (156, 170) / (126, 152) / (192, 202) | 0.4 N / 17.8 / 15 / 16.6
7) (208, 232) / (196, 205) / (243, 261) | 0.6 N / 15.5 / 13.7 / 14.8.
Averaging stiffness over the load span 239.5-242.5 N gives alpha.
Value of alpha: 14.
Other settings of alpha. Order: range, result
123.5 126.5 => 20.2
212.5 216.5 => 14.6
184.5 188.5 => 13.8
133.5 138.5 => 18.1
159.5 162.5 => 17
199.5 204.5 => 15.9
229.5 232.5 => 13.2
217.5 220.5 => 14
